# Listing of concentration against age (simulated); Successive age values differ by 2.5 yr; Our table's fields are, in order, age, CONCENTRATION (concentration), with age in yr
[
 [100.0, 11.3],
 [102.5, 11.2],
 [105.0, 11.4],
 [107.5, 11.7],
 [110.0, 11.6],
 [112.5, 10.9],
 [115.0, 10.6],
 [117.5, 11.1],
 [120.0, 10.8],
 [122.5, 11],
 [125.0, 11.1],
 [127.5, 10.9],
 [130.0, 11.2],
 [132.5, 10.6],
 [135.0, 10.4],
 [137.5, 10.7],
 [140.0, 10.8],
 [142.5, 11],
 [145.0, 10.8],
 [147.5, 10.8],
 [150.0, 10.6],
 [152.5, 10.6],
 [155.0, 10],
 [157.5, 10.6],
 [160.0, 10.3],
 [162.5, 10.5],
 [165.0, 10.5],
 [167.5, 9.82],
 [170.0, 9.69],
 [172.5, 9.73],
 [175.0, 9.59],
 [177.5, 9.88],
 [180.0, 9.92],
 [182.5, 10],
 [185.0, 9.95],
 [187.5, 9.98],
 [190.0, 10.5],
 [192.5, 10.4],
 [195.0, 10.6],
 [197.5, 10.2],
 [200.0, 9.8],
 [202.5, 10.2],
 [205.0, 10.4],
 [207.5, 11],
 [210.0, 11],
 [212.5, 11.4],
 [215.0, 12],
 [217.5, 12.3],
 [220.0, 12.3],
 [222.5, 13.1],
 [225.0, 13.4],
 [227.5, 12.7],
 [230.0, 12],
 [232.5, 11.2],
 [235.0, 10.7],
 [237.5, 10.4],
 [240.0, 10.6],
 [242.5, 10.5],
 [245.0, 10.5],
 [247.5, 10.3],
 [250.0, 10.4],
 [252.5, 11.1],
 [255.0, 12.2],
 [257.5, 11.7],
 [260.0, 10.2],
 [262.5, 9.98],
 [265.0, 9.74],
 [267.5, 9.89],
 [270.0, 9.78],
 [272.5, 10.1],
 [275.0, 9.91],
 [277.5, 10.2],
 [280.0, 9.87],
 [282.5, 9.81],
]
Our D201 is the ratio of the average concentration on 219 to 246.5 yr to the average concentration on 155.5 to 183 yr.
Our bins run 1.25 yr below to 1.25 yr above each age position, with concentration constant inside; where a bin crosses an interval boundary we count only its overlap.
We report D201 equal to 1.15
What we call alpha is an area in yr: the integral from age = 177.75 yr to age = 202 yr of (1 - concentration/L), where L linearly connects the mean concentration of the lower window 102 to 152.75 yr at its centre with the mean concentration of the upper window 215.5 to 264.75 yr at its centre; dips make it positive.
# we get 2.2 yr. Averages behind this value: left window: 10.9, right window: 11.3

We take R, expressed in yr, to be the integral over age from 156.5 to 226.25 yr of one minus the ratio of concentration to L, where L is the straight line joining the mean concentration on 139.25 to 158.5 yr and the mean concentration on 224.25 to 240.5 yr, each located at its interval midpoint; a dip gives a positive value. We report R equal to 2.8 yr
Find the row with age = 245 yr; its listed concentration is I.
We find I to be 10.5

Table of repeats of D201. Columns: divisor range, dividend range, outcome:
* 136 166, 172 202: 0.95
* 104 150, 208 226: 1.11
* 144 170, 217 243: 1.13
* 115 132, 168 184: 0.89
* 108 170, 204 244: 1.08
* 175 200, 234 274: 1.04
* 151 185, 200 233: 1.16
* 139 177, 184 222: 1.05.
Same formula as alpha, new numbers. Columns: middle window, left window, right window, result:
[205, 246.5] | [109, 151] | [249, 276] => -3.7 yr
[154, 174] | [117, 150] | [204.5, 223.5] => 1.9 yr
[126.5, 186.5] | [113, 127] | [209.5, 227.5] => 5.5 yr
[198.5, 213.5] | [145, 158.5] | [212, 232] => 1.7 yr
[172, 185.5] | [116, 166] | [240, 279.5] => 1.0 yr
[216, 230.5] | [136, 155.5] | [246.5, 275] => -2.9 yr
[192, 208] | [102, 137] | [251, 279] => 0.5 yr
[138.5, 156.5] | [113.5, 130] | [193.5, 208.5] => 0.2 yr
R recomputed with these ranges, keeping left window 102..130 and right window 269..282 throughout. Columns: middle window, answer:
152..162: 0.42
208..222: -1.92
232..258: -1.67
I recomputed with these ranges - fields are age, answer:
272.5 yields 10.1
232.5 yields 11.2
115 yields 10.6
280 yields 9.87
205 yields 10.4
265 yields 9.74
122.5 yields 11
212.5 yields 11.4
